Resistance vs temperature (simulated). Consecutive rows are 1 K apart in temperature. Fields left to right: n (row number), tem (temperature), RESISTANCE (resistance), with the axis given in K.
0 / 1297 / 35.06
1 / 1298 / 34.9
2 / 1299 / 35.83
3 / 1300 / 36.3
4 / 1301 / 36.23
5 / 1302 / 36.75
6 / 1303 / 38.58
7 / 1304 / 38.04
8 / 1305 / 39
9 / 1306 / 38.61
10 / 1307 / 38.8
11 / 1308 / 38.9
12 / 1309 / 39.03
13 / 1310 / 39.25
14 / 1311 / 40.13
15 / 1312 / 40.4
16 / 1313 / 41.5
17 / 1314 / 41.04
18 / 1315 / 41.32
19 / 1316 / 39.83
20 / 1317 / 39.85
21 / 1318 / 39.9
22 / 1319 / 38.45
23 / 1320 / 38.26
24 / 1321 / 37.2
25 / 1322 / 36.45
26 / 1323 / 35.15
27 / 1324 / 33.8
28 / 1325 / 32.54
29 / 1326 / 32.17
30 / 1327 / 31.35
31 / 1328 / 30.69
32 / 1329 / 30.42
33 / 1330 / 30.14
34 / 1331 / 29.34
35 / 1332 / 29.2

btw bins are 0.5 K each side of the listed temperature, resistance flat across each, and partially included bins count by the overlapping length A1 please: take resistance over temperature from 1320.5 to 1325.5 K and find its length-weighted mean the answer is 35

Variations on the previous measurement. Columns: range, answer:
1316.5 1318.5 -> 39.9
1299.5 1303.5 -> 37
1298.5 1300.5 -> 36.1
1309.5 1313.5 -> 40.3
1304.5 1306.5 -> 38.8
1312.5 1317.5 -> 40.7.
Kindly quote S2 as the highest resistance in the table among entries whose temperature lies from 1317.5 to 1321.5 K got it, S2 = 39.9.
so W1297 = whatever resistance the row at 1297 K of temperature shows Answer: 35.06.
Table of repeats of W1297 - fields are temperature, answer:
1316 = 39.83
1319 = 38.45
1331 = 29.34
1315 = 41.32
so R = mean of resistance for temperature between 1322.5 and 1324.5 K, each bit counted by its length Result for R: 34.5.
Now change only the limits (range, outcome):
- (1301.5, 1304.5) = 37.8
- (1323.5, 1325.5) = 33.2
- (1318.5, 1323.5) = 37.1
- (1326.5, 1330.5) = 30.7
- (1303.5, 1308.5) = 38.7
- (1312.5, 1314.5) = 41.3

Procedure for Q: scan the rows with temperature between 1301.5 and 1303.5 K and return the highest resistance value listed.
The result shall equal 38.58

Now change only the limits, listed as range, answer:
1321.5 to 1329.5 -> 36.45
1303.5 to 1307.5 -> 39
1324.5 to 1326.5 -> 32.54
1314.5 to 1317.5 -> 41.32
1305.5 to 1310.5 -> 39.25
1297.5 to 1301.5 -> 36.3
